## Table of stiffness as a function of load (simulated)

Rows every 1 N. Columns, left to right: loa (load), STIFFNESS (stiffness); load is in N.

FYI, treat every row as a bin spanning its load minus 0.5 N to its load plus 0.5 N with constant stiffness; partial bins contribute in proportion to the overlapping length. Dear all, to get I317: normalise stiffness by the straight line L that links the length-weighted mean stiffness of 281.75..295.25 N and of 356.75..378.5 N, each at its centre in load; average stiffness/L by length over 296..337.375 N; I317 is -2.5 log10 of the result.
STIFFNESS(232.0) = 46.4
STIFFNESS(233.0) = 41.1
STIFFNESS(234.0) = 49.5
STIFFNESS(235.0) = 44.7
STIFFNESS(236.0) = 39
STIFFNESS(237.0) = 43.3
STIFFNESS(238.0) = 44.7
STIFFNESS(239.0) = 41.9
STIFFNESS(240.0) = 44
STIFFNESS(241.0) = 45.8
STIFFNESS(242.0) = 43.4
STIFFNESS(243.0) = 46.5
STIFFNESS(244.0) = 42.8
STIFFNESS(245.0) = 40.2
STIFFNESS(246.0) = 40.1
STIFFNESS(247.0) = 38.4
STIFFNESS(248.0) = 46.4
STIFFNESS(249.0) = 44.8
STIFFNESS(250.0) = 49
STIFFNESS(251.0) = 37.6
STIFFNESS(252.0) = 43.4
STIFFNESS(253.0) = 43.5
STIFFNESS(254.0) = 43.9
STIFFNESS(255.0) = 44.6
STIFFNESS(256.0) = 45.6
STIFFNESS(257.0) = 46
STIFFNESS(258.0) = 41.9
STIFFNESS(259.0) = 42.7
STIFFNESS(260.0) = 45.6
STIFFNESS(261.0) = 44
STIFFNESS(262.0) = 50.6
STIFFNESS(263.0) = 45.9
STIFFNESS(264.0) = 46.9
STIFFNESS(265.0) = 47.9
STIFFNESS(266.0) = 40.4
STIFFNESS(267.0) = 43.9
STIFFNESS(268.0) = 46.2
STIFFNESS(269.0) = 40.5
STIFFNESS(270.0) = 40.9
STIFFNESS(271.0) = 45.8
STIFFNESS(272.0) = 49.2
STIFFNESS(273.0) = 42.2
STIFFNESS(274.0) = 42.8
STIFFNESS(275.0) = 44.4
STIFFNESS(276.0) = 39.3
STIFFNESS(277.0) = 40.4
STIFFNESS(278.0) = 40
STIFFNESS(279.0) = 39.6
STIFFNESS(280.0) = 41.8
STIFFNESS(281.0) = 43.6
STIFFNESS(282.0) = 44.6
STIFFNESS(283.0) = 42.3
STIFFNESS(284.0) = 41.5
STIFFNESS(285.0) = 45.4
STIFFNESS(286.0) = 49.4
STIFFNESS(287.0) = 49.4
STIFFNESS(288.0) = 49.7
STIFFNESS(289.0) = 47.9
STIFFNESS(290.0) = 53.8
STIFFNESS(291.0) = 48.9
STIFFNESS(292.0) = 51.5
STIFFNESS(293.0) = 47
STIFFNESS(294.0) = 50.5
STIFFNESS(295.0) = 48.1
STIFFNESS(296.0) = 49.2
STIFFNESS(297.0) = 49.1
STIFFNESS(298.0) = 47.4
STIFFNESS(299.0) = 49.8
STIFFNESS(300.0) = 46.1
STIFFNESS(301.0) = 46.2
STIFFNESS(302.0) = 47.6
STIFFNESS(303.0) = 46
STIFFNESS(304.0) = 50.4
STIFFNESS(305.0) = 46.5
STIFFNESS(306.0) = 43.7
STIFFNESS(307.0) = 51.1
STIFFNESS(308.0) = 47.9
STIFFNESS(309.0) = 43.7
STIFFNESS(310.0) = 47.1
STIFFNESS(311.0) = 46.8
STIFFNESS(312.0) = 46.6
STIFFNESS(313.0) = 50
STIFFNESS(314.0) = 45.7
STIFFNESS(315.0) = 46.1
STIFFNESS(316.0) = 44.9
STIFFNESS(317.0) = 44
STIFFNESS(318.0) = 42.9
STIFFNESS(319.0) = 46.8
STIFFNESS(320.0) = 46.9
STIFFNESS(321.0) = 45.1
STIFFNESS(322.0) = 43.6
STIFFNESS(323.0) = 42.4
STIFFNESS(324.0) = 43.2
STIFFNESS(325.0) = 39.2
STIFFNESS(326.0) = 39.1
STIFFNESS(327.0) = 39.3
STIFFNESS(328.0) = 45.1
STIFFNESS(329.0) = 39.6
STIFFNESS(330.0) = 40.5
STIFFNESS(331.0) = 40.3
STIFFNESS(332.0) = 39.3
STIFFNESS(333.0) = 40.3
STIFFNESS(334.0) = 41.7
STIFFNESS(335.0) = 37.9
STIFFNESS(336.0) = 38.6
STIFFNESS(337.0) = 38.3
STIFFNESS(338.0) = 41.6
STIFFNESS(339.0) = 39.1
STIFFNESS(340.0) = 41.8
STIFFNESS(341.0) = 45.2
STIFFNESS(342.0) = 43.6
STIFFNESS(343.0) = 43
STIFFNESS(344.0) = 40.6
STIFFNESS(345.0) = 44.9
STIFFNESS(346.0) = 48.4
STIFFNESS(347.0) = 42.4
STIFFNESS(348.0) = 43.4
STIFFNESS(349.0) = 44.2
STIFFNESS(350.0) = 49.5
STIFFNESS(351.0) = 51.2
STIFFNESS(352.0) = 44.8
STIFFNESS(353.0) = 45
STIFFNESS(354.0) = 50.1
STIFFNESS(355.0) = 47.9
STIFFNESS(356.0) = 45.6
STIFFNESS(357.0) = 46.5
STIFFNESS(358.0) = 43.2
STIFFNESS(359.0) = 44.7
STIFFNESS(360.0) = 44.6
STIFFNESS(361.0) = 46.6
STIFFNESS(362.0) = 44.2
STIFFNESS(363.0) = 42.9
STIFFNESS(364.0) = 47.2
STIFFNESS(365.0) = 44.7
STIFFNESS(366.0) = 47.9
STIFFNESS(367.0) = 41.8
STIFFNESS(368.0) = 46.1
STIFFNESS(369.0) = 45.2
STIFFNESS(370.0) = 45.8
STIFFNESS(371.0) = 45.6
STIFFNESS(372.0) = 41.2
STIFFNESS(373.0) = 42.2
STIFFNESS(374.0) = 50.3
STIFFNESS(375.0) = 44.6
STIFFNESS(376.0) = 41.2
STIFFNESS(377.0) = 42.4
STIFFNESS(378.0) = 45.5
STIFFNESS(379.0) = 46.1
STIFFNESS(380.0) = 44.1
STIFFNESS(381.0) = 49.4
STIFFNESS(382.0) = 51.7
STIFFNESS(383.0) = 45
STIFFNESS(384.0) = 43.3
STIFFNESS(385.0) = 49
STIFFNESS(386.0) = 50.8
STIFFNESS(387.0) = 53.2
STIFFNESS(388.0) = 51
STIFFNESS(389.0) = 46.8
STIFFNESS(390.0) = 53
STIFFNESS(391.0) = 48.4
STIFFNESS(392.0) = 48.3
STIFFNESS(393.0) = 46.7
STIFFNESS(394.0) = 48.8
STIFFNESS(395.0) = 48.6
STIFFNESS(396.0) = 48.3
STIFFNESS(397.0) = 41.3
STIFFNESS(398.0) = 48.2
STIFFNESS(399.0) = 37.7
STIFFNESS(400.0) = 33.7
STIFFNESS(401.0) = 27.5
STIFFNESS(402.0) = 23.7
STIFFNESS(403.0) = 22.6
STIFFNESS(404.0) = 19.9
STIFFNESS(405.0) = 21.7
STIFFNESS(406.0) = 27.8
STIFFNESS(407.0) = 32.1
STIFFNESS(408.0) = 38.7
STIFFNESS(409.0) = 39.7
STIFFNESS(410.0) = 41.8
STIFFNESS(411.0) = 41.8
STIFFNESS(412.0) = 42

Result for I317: 0.06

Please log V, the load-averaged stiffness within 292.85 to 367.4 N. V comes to 44.8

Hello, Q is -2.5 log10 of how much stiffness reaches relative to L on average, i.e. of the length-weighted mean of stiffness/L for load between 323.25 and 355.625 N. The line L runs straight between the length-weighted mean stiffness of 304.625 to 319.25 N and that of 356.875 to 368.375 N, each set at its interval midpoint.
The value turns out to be 0.068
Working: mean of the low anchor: 46.2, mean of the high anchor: 45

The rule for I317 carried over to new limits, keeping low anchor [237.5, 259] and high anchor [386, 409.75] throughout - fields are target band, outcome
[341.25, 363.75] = -0.113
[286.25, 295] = -0.172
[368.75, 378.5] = -0.103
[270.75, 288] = -0.026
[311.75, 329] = -0.058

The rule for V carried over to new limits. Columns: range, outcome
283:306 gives 48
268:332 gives 45.2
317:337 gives 41.6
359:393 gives 46.3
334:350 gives 42.4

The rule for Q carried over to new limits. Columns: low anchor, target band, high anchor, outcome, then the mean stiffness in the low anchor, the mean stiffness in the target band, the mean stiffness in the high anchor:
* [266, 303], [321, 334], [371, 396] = 0.127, 45.7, 41.2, 47.1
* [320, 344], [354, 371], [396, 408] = -0.221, 41.3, 45.5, 31.6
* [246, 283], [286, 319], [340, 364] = -0.078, 43.7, 47.7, 45.3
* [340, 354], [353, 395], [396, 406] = -0.219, 45.2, 46.4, 31.4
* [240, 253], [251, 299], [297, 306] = 0.003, 43.2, 45.3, 47.4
